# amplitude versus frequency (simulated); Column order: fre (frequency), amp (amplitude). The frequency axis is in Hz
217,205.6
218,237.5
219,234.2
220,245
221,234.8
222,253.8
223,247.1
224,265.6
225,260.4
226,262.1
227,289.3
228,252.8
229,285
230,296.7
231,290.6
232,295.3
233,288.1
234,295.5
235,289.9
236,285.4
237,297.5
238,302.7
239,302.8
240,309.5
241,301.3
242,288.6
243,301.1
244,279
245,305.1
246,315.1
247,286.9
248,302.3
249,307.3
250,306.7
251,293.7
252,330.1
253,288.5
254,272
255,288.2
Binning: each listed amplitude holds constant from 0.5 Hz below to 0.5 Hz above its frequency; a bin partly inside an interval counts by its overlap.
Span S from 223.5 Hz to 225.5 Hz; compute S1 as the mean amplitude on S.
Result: 263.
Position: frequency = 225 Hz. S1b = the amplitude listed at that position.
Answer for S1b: 260.4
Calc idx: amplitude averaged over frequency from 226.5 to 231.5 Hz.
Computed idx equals 283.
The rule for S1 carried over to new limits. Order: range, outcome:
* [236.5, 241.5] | 303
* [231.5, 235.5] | 292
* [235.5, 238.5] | 295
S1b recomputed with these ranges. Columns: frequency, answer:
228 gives 252.8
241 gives 301.3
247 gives 286.9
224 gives 265.6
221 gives 234.8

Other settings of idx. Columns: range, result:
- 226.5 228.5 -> 271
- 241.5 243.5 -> 295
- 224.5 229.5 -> 270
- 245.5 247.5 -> 301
